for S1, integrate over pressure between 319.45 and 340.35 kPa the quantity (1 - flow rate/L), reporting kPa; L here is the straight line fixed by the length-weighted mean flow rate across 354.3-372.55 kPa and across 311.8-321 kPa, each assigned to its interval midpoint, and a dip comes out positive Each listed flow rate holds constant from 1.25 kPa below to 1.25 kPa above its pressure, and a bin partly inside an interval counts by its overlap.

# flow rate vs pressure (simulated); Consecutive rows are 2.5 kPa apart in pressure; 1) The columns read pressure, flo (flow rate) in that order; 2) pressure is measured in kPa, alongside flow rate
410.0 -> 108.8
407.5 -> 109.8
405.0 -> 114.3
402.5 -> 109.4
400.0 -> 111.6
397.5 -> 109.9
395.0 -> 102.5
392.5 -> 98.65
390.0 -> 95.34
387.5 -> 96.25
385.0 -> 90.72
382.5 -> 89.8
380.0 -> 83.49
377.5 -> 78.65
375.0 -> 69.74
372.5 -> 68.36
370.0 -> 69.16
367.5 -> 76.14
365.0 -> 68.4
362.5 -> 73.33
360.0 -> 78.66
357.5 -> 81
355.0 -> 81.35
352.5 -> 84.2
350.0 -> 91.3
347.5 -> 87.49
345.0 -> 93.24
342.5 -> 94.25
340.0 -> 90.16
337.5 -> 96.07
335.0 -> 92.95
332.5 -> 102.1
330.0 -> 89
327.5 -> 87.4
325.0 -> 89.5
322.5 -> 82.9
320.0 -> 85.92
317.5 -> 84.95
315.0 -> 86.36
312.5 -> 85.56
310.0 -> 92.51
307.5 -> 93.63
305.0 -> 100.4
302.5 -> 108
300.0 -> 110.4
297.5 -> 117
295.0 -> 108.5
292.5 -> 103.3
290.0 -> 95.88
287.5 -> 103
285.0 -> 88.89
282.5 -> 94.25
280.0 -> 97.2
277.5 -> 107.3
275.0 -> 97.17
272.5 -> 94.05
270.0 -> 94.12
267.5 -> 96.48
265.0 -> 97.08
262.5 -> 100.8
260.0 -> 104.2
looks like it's -2.1 kPa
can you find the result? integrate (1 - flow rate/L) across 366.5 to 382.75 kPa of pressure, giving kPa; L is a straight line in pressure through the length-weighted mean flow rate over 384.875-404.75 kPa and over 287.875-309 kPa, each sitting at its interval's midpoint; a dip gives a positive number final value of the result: 4.4 kPa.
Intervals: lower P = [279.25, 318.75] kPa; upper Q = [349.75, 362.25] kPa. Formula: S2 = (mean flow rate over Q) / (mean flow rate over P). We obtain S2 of 0.8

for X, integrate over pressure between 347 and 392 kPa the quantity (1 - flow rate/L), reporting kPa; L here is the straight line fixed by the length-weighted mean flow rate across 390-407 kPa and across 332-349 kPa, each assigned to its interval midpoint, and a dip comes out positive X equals 8.4 kPa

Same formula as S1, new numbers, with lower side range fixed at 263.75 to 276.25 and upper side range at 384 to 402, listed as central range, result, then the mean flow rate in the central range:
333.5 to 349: 1.0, 92.5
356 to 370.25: 3.6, 74.9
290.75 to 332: 0.9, 95.5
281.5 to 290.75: 0.1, 95.5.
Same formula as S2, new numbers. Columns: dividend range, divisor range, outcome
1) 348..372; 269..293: 0.80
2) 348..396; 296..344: 0.88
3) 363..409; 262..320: 0.93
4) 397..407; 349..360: 1.33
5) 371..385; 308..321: 0.90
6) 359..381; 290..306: 0.69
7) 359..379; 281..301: 0.71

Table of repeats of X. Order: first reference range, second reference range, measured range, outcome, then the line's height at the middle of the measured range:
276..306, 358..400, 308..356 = 2.6 kPa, 94.5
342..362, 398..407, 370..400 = 3.9 kPa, 103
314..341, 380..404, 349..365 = 2.3 kPa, 94.3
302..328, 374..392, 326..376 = 2.7 kPa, 88.5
